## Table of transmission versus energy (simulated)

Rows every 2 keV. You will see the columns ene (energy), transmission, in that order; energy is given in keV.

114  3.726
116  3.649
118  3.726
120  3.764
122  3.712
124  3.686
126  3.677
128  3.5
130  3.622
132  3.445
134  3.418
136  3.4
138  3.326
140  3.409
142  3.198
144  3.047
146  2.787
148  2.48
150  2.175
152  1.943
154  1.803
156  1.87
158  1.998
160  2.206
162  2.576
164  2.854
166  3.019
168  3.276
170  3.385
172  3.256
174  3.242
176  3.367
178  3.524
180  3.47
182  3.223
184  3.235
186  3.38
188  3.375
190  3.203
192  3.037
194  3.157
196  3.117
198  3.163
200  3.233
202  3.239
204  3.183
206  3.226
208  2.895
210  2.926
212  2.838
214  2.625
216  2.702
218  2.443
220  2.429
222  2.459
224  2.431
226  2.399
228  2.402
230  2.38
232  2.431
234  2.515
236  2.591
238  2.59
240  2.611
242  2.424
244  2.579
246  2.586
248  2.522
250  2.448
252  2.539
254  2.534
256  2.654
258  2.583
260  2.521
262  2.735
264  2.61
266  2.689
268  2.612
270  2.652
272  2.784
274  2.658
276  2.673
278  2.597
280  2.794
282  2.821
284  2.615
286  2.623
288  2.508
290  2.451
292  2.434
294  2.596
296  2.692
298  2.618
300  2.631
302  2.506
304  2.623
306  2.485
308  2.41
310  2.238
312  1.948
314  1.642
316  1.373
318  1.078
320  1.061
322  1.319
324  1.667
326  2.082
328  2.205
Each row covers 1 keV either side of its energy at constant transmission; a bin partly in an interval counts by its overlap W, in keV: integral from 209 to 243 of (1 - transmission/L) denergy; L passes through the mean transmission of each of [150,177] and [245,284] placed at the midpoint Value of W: 1.3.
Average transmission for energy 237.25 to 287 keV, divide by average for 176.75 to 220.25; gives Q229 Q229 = 0.85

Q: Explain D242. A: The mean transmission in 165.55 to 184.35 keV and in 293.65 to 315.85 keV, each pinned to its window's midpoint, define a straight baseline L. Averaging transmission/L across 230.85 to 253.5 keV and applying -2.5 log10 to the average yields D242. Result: 0.12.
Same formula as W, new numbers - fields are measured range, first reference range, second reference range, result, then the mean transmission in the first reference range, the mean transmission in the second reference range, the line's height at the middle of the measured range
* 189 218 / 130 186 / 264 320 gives -2.7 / 2.94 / 2.41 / 2.76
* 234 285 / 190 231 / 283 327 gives -2.9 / 2.82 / 2.16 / 2.48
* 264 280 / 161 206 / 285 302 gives 0.1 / 3.21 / 2.57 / 2.69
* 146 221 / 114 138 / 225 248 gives 2.7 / 3.59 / 2.5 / 3.03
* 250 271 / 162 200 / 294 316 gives 0.4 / 3.22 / 2.34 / 2.66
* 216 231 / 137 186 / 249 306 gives 1.6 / 2.87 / 2.61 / 2.73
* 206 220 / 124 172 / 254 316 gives -0.1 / 2.91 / 2.53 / 2.73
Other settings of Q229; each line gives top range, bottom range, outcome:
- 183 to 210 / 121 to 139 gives 0.90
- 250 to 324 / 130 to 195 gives 0.80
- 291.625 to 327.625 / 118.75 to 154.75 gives 0.66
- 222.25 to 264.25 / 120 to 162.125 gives 0.86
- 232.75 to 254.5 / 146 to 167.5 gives 1.09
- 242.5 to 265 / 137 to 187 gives 0.89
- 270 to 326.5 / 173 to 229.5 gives 0.77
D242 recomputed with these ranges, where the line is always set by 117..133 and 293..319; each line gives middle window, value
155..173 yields 0.22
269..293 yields -0.09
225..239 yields 0.13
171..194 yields -0.04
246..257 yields 0.04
